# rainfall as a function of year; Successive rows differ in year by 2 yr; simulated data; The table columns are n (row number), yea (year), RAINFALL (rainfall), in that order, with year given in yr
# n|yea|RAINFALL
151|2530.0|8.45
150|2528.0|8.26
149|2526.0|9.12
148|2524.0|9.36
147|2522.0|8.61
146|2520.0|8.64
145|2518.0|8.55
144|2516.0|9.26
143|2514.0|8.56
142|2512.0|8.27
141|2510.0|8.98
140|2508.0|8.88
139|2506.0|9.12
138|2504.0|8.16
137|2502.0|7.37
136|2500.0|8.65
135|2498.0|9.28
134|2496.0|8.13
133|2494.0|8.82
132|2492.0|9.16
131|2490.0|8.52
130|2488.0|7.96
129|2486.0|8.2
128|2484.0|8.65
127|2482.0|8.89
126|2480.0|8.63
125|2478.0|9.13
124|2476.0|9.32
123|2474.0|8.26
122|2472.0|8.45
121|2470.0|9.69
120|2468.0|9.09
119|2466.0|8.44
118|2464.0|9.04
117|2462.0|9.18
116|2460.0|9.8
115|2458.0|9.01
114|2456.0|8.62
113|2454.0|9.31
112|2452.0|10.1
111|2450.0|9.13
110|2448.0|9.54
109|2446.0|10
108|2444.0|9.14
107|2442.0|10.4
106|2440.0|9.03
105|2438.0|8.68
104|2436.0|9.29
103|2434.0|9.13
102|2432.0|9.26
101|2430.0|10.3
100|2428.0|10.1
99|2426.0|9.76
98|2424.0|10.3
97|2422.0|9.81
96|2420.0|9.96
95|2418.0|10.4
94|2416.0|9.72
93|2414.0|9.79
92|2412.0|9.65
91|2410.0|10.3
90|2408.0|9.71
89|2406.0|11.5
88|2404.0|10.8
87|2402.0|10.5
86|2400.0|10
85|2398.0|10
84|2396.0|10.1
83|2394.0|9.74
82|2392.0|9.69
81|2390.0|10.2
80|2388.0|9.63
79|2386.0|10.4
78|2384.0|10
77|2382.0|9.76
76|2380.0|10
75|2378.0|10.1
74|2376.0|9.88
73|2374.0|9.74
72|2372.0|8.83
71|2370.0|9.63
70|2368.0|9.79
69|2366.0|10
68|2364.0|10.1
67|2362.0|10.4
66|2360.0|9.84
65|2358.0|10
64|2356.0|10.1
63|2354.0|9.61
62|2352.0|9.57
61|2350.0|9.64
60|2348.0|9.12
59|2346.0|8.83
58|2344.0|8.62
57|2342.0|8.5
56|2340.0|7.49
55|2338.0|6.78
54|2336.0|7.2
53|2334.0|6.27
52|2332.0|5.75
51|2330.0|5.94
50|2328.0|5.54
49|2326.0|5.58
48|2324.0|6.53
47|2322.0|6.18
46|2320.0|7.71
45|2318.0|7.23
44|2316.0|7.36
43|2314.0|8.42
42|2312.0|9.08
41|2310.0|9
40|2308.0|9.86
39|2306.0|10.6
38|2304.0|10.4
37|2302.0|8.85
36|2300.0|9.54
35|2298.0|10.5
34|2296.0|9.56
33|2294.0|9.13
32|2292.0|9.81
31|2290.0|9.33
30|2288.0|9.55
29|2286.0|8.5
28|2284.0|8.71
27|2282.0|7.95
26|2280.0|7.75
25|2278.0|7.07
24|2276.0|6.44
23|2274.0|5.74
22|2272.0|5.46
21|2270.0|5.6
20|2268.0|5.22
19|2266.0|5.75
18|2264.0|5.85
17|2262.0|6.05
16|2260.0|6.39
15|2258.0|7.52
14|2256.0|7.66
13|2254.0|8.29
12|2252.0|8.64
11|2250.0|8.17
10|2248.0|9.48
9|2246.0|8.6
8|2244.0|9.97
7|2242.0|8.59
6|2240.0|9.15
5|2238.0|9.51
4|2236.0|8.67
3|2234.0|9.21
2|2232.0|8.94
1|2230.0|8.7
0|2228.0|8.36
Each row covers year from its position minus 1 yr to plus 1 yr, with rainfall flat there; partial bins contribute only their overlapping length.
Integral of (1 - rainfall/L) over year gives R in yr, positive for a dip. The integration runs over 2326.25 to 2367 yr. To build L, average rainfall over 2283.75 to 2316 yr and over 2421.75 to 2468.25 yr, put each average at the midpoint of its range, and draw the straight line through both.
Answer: 4.3 yr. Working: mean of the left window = 9.38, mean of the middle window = 8.41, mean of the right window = 9.44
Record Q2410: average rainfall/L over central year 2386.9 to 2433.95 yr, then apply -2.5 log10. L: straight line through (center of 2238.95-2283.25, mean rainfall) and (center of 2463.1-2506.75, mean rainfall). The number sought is -0.22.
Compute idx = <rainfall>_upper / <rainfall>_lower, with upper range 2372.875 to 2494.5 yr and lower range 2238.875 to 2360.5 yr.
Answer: 1.2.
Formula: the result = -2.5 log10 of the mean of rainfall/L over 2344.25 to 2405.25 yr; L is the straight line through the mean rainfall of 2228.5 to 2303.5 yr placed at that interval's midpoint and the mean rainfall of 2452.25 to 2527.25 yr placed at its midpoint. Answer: -0.167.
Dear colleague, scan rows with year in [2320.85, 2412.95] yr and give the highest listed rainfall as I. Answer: 11.5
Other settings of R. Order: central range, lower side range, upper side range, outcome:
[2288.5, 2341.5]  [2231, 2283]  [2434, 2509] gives -0.9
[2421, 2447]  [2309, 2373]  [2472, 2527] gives -3.4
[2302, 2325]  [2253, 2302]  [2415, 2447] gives -0.8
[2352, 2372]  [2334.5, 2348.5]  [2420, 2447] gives -3.6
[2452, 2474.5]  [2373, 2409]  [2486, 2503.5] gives -0.2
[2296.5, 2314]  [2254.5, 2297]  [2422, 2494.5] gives -4.5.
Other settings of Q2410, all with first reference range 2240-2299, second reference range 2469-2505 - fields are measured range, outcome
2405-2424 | -0.20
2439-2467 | -0.10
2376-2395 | -0.20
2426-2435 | -0.15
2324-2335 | 0.34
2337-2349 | -0.01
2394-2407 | -0.24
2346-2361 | -0.18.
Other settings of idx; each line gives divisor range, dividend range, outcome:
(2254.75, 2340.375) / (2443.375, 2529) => 1.17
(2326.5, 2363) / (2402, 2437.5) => 1.21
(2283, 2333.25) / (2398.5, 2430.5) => 1.22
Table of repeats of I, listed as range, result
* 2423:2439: 10.3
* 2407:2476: 10.4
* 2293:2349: 10.6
